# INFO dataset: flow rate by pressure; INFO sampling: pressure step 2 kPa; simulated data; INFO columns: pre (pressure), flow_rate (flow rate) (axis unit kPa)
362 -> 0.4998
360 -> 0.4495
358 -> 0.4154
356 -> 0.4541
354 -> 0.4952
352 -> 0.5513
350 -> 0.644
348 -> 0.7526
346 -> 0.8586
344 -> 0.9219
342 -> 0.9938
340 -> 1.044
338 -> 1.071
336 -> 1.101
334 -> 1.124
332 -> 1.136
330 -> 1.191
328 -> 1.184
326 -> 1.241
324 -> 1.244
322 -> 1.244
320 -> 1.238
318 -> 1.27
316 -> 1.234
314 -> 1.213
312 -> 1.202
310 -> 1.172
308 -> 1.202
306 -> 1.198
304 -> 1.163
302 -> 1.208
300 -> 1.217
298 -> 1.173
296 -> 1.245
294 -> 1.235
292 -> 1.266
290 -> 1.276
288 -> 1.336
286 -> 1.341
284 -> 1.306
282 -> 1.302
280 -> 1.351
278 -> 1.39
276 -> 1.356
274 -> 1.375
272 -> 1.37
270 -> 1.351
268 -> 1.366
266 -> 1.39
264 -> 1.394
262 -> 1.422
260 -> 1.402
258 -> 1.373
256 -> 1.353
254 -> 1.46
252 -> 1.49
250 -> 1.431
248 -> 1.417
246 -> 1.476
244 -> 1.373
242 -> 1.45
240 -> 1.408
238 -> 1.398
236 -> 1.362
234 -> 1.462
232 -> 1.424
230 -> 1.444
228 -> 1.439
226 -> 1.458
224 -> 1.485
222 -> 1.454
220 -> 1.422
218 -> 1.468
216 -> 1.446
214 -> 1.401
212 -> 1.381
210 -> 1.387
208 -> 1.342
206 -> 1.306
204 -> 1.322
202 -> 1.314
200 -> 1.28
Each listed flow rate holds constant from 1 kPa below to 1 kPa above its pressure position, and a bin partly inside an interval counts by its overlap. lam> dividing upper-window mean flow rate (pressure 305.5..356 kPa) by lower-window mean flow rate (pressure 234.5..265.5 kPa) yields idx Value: 0.7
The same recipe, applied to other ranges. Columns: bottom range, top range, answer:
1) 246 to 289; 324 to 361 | 0.64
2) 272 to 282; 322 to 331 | 0.89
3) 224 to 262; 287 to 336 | 0.85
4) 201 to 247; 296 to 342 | 0.84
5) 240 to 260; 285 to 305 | 0.88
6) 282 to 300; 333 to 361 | 0.61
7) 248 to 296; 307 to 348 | 0.83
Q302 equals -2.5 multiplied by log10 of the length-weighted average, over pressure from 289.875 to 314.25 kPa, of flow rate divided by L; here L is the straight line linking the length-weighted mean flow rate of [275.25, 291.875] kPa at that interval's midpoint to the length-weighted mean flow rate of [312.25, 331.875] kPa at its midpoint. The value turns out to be 0.06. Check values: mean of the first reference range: 1.33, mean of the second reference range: 1.22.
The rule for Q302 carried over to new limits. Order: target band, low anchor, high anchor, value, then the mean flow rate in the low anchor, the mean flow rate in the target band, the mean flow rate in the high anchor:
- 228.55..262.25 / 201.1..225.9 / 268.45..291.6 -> -0.04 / 1.4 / 1.42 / 1.34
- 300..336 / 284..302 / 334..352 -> -0.11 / 1.26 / 1.2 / 0.914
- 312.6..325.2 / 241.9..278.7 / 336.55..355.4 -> -0.23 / 1.4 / 1.24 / 0.814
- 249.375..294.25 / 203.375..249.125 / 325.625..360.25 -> -0.14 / 1.41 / 1.36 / 0.871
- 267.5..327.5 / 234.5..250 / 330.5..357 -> -0.14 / 1.41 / 1.27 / 0.864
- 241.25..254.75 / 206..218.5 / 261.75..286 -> -0.05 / 1.39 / 1.44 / 1.36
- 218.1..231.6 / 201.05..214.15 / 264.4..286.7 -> -0.08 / 1.35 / 1.45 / 1.36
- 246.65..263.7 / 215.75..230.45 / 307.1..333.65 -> -0.04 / 1.45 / 1.42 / 1.21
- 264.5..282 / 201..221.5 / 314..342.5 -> -0.08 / 1.38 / 1.37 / 1.17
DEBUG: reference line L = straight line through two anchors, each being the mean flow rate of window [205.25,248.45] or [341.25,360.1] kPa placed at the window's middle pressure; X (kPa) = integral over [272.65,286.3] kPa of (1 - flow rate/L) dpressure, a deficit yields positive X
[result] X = -3.1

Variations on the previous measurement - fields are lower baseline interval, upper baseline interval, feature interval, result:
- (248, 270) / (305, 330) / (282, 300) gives 0.46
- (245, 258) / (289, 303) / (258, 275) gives -0.23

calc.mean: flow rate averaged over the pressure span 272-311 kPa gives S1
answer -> 1.27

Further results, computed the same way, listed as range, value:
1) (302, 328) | 1.22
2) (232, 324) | 1.33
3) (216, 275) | 1.42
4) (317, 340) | 1.18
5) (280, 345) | 1.2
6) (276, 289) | 1.34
